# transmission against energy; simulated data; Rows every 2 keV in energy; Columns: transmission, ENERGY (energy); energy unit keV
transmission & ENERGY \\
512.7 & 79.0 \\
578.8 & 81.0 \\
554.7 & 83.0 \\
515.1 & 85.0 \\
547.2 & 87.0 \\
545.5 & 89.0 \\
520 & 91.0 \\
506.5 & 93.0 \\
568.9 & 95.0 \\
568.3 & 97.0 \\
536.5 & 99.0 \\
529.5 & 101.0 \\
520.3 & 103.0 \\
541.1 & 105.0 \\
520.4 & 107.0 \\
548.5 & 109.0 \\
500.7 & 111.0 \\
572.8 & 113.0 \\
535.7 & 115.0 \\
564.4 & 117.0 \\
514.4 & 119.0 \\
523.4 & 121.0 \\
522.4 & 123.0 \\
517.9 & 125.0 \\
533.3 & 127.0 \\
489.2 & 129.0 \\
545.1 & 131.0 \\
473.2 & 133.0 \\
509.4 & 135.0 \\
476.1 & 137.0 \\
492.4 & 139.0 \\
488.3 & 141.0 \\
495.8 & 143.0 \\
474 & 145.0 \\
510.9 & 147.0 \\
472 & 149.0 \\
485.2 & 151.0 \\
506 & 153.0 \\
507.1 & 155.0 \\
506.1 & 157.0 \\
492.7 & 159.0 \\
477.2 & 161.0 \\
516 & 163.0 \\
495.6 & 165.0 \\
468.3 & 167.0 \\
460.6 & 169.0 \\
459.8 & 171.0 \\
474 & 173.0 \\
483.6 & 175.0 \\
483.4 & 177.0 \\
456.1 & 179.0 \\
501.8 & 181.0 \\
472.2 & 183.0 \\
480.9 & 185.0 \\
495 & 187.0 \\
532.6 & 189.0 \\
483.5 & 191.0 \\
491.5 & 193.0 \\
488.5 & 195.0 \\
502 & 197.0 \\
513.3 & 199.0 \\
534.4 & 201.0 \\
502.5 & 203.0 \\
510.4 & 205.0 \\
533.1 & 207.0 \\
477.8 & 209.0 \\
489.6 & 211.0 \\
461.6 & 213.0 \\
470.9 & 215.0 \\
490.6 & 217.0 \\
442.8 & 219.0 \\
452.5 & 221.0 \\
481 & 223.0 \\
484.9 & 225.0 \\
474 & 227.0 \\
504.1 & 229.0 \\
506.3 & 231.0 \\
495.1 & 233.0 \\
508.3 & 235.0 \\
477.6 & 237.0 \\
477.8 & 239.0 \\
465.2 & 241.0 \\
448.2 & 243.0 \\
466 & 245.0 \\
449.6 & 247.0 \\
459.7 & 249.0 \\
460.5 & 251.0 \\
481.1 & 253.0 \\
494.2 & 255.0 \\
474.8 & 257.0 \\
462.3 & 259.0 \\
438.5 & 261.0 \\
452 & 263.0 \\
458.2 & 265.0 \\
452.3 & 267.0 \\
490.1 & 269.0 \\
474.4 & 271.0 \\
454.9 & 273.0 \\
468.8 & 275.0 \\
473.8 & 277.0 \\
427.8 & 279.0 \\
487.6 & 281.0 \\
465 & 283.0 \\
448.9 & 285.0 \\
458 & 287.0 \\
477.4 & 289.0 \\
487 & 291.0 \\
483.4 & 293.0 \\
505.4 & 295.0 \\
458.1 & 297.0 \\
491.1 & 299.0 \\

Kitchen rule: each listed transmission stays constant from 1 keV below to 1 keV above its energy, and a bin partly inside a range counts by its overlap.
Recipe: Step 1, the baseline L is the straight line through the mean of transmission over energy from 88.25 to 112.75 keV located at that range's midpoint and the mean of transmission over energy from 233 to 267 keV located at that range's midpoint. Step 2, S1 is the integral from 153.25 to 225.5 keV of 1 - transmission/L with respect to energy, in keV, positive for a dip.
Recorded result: 0.9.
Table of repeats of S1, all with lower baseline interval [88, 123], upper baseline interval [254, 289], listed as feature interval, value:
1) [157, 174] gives 0.9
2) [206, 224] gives 0.4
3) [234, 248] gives 0.2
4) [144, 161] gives 0.7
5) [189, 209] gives -0.4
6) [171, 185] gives 0.8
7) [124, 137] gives 0.4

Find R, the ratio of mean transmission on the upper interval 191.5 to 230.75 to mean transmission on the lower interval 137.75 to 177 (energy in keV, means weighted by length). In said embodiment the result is 1.01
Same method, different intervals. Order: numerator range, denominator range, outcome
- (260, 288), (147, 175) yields 0.95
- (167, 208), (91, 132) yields 0.92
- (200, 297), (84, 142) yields 0.91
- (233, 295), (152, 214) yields 0.95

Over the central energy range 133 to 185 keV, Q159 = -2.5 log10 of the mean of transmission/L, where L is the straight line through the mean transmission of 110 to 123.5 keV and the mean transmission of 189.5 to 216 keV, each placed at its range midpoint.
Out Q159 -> 0.06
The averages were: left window 534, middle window 486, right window 498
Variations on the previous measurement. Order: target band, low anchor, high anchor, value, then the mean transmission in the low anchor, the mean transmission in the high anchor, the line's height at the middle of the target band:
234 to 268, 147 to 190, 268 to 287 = 0.01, 488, 465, 471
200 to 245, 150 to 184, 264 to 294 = -0.02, 485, 467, 476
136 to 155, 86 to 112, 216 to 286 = 0.05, 535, 470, 515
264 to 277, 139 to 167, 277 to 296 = 0.02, 493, 471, 474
